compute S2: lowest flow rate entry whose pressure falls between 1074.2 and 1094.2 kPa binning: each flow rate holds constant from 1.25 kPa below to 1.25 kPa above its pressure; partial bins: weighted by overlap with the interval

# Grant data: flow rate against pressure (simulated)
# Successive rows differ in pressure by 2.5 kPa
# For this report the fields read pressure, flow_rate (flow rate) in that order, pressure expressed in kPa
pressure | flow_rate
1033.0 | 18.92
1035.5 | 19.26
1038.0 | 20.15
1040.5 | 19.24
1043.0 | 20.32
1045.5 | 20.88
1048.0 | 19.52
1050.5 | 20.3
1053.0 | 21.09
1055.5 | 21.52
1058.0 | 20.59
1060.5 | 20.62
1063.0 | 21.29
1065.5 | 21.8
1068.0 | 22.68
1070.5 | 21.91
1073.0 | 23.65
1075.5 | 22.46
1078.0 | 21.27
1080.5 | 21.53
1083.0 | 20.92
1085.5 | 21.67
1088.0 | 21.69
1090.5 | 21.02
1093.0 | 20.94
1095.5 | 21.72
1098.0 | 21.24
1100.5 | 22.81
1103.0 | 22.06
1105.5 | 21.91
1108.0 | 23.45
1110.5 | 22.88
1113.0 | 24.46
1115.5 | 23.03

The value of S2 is 20.92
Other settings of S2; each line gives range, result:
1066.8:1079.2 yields 21.27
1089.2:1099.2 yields 20.94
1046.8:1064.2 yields 19.52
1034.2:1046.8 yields 19.24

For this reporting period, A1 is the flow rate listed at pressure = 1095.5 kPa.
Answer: 21.72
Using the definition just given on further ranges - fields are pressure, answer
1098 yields 21.24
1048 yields 19.52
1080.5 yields 21.53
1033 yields 18.92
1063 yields 21.29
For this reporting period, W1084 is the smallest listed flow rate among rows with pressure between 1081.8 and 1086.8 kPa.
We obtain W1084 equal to 20.92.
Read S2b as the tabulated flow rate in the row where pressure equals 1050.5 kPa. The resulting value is 20.3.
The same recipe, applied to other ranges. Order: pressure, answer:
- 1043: 20.32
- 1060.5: 20.62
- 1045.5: 20.88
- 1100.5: 22.81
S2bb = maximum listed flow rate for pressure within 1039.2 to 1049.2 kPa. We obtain 20.88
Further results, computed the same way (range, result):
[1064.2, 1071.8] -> 22.68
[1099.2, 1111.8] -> 23.45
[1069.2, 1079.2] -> 23.65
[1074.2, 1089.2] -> 22.46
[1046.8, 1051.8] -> 20.3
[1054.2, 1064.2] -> 21.52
